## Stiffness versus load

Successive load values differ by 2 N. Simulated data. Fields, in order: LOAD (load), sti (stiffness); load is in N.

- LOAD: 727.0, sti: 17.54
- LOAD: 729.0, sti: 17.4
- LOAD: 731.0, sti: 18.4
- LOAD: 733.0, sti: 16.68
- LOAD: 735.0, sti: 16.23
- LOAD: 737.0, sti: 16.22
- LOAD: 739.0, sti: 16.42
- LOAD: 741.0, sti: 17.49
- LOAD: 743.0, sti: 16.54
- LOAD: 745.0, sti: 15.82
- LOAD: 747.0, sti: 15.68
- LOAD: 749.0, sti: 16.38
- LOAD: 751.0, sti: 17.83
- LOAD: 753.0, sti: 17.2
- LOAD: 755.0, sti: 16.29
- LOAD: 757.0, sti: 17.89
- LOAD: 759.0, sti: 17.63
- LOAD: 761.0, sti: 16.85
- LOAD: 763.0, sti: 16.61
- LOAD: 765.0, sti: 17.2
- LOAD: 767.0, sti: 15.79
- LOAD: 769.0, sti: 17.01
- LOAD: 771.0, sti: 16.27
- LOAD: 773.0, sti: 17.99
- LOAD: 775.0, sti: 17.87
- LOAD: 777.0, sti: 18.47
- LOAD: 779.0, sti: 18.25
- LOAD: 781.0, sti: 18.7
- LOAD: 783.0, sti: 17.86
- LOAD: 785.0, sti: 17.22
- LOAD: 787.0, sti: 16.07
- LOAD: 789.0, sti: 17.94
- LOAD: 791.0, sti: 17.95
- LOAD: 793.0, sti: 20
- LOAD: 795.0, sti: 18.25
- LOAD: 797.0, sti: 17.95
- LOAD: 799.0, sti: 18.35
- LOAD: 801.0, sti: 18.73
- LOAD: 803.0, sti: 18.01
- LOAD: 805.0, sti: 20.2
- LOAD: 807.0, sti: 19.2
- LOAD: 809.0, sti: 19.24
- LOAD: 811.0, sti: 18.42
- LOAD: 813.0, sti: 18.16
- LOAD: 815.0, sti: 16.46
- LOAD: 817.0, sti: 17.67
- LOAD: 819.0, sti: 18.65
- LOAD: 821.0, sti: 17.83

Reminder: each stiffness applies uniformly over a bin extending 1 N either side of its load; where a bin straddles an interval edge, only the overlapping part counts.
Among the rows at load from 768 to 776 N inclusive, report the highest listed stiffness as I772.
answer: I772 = 17.99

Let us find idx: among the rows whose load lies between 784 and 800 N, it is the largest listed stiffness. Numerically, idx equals 20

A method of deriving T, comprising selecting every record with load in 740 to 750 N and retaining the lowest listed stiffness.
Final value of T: 15.68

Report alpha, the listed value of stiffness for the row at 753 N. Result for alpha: 17.2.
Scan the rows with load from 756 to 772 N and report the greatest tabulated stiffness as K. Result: 17.89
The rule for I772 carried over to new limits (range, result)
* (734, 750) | 17.49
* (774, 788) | 18.7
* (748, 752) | 17.83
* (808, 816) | 19.24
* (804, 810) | 20.2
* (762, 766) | 17.2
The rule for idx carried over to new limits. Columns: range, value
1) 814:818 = 17.67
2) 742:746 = 16.54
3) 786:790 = 17.94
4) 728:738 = 18.4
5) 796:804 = 18.73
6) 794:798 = 18.25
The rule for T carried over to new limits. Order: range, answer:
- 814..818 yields 16.46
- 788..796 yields 17.94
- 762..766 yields 16.61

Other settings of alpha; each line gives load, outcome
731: 18.4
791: 17.95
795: 18.25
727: 17.54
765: 17.2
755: 16.29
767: 15.79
